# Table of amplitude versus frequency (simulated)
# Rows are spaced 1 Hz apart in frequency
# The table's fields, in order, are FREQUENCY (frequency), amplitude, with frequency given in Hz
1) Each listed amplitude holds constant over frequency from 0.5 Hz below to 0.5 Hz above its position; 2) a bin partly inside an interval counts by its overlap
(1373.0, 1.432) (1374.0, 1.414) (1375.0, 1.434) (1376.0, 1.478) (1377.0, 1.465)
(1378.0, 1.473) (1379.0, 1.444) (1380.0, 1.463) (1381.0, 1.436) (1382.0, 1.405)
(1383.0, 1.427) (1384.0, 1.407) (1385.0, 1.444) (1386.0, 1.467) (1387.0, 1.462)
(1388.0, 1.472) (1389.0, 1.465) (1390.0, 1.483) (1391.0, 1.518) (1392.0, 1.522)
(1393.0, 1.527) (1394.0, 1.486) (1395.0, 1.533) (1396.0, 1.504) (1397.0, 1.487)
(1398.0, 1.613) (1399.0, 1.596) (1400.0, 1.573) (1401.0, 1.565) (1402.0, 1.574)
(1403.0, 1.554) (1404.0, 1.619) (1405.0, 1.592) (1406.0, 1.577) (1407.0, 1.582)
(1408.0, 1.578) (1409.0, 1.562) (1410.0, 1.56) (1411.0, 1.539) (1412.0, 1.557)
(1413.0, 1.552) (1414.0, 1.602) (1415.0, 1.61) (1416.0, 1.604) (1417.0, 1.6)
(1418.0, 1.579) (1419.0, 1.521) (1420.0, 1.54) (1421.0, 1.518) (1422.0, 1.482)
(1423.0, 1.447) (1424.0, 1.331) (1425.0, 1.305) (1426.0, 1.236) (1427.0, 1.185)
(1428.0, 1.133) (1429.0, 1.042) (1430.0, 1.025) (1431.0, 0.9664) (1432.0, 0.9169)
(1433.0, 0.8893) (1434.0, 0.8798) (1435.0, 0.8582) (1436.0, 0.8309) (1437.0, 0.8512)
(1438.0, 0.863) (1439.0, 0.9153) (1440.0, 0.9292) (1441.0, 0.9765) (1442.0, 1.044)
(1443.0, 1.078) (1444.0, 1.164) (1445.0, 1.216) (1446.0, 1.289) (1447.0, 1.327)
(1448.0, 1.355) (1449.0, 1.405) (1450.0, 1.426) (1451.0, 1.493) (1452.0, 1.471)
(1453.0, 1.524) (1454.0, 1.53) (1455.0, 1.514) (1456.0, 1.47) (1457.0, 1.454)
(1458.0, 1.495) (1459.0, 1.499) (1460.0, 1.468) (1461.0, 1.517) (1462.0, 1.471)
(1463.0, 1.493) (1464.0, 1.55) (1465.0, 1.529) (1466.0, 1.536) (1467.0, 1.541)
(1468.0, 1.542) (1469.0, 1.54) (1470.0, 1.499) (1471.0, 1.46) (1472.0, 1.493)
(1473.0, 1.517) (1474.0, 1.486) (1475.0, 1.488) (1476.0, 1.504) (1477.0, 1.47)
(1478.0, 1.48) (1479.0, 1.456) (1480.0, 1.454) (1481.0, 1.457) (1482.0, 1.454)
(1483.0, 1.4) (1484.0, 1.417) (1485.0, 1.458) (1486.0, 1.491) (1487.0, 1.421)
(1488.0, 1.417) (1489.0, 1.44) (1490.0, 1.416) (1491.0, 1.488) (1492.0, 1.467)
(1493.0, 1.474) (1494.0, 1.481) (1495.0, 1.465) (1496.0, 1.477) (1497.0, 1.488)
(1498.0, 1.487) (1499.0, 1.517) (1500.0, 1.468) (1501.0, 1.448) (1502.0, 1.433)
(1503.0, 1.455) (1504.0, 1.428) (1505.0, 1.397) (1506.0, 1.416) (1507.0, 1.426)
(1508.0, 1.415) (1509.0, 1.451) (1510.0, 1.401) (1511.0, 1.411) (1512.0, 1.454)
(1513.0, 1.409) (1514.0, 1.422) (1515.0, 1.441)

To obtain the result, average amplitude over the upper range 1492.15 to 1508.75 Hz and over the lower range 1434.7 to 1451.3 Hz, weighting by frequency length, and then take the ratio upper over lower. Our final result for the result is 1.30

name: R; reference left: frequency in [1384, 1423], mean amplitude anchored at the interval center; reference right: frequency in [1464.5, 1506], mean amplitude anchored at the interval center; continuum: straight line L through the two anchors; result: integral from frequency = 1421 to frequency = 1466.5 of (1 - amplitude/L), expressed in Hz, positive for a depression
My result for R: 7.5 Hz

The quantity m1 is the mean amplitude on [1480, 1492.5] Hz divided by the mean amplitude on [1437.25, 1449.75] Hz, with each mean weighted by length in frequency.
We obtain 1.28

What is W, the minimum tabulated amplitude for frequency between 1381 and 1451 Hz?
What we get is 0.8309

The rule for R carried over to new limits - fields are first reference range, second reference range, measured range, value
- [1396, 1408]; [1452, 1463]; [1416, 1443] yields 6.7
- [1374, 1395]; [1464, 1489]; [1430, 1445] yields 5.3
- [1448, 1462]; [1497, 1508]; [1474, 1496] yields 0.0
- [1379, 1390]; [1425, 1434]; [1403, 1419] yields -4.8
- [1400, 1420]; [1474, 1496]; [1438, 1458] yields 3.0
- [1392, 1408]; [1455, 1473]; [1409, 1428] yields 0.8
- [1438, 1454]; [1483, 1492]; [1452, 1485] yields -3.5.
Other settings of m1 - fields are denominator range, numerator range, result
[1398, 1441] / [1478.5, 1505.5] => 1.09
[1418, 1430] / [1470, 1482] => 1.11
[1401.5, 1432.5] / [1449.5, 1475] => 1.05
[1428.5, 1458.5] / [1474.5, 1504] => 1.24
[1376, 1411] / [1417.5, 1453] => 0.79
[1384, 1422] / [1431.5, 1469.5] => 0.83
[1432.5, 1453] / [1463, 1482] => 1.33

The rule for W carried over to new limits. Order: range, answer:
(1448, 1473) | 1.355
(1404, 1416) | 1.539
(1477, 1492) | 1.4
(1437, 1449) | 0.8512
